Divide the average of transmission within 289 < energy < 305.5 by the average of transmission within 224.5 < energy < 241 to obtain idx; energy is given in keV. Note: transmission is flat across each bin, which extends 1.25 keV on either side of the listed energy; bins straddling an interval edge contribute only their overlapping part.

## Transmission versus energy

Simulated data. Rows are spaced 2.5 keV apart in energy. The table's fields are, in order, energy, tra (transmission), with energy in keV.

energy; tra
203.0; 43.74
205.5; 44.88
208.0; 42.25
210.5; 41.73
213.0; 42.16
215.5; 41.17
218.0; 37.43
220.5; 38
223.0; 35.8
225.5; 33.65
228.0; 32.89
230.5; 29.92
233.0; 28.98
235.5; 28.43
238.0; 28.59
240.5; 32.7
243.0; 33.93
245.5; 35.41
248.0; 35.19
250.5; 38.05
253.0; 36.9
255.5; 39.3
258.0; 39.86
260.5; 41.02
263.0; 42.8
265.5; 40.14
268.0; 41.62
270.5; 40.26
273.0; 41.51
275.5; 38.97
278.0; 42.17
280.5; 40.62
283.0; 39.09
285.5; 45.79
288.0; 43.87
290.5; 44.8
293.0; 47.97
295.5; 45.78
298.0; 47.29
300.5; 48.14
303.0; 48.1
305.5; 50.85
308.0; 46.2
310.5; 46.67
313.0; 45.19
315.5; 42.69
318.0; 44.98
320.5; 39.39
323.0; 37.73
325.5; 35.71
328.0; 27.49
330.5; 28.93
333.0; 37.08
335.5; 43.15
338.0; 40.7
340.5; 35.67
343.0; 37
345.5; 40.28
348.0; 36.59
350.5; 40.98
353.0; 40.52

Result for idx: 1.54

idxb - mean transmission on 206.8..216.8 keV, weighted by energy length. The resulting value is 41.8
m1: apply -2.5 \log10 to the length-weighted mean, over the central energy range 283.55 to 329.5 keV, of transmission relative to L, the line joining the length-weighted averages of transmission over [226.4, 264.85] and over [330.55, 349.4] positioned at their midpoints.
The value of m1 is -0.18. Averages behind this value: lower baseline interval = 35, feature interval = 43.7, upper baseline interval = 38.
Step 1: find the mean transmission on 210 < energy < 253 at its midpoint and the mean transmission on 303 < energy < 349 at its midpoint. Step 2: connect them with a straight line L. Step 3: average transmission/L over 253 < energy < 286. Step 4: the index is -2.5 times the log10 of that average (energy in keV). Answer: -0.11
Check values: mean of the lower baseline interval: 34.9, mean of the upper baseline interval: 40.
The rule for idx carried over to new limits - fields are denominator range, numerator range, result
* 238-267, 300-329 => 1.14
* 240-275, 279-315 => 1.18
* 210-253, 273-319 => 1.29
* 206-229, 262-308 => 1.14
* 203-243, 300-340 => 1.14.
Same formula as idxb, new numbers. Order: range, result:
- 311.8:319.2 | 44.3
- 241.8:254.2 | 35.9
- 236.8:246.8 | 32.7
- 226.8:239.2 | 29.8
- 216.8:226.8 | 36.2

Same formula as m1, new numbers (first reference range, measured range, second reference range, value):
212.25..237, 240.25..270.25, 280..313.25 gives 0.03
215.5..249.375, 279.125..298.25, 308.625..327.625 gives -0.15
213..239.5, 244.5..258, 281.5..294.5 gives 0.02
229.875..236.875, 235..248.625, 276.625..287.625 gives -0.04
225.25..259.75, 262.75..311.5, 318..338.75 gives -0.24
